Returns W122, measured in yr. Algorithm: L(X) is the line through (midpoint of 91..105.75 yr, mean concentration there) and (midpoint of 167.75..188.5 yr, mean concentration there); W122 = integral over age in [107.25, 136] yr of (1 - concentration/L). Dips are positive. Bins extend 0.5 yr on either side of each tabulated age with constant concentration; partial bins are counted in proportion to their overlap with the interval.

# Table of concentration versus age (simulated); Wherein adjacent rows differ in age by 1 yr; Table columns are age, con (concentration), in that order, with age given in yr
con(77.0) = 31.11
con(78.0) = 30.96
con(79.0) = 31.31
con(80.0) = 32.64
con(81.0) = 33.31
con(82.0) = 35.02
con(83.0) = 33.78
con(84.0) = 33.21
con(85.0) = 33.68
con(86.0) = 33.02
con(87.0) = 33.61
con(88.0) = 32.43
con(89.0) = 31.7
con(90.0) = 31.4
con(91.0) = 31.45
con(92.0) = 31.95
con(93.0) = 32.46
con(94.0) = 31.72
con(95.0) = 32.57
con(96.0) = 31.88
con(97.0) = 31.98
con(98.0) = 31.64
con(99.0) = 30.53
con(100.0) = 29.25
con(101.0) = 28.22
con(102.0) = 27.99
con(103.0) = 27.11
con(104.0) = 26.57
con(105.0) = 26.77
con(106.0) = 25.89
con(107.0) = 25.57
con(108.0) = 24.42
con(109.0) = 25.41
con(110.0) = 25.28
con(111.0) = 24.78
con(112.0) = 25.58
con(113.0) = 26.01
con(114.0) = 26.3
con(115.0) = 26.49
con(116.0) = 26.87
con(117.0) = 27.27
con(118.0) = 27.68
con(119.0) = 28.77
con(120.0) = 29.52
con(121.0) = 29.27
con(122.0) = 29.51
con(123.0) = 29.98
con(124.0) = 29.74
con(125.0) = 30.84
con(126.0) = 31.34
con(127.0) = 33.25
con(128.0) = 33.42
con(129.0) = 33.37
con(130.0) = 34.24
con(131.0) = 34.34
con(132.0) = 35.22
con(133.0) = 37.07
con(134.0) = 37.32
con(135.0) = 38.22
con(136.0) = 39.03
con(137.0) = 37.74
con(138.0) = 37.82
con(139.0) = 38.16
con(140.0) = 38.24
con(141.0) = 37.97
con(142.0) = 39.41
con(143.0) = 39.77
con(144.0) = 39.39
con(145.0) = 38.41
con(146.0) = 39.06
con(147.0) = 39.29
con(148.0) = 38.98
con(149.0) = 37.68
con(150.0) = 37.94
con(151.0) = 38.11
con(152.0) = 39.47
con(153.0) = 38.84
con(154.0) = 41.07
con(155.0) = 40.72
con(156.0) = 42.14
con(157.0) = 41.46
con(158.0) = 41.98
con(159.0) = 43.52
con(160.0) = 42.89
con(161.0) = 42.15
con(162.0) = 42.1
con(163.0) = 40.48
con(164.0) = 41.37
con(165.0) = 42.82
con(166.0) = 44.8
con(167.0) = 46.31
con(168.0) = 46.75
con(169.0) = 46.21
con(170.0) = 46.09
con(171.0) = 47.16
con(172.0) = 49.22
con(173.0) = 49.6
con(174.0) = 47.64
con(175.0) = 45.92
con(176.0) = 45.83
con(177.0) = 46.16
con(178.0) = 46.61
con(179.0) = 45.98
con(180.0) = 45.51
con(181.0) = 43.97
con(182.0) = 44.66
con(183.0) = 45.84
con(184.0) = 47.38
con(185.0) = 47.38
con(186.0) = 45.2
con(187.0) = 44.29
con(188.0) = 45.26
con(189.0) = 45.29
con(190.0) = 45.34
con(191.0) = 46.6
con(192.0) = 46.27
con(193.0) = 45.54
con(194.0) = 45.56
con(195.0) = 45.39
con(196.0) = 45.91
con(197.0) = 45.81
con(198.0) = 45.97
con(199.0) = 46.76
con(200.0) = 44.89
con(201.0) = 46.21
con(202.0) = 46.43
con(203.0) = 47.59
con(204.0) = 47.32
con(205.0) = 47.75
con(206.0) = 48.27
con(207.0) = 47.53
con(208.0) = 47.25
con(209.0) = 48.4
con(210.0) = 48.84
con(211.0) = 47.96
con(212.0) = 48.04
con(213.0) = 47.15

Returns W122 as 3.9 yr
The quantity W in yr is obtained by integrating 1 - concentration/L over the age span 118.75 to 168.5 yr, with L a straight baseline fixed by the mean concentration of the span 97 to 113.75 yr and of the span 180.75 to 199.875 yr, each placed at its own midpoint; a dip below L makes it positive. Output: -3.25 yr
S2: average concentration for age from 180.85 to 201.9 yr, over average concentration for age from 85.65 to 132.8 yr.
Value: 1.54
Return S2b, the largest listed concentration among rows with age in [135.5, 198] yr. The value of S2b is 49.6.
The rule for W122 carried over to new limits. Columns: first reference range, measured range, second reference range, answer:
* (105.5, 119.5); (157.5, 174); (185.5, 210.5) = -2.5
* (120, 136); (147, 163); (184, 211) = -0.9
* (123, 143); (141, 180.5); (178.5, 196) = -1.9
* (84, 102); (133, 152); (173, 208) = 0.3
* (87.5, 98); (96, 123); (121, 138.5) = 4.3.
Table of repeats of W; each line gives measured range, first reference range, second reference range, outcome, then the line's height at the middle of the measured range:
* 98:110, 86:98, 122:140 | 2.09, 32.9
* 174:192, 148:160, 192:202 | -0.72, 44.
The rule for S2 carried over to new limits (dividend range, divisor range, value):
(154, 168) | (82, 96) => 1.31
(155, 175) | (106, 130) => 1.57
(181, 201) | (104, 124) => 1.69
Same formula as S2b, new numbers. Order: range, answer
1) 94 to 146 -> 39.77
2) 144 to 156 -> 42.14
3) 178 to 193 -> 47.38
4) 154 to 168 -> 46.75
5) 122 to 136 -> 39.03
